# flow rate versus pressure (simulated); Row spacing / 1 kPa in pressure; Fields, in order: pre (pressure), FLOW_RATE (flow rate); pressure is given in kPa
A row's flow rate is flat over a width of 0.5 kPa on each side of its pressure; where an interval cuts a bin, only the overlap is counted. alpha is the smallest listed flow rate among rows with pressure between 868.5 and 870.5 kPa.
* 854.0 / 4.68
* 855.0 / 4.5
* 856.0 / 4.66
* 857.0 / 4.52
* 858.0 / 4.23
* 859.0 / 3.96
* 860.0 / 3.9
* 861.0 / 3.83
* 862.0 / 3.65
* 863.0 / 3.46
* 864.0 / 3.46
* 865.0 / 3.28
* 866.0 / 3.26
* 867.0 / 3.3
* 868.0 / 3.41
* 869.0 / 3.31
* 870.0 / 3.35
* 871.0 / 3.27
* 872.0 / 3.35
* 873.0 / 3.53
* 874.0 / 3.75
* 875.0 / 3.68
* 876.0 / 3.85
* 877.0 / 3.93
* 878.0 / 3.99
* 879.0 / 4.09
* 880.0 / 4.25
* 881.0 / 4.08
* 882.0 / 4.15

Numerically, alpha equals 3.31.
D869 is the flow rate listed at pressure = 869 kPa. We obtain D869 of 3.31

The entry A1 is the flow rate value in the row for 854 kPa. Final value 4.68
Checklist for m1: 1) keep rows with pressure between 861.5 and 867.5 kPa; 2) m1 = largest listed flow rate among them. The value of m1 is 3.65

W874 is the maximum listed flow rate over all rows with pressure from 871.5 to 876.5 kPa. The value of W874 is 3.85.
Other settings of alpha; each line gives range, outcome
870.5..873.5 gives 3.27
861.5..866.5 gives 3.26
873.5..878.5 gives 3.68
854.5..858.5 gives 4.23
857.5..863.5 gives 3.46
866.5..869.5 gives 3.3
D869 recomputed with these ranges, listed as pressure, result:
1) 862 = 3.65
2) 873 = 3.53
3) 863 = 3.46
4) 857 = 4.52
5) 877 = 3.93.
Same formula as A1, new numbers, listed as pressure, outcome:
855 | 4.5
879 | 4.09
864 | 3.46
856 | 4.66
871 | 3.27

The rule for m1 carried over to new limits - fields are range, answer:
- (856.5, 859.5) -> 4.52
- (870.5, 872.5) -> 3.35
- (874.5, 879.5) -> 4.09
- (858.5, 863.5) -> 3.96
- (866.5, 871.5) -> 3.41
